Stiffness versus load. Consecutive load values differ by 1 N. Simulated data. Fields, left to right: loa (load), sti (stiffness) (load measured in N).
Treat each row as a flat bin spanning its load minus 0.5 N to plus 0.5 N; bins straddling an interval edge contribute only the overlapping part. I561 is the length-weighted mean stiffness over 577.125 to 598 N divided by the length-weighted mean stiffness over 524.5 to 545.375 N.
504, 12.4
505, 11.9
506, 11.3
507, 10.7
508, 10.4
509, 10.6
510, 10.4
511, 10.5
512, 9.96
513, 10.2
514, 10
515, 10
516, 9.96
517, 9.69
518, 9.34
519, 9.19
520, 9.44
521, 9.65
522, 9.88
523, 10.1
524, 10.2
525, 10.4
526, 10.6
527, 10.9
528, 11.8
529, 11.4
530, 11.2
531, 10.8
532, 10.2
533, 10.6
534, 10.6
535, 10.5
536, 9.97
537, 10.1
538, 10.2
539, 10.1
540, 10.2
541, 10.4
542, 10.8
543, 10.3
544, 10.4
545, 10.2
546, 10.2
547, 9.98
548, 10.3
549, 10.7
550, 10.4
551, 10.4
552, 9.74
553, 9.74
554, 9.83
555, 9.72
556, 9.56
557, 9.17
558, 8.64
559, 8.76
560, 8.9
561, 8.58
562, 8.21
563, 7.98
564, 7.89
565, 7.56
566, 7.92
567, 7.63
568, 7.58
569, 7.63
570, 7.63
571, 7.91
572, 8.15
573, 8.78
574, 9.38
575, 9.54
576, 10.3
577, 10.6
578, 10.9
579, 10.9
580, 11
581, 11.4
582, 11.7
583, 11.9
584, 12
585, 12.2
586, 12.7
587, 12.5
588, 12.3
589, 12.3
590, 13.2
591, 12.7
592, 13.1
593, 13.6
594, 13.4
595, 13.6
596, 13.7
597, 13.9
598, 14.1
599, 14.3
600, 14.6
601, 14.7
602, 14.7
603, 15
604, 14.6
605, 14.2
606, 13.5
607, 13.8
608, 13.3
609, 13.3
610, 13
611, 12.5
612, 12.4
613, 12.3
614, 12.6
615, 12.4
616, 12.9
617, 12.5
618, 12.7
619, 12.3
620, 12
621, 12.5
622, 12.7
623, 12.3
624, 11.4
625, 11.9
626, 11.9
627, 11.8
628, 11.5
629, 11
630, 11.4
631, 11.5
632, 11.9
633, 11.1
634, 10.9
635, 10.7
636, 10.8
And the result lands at 1.18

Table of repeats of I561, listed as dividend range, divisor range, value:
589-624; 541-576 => 1.45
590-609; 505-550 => 1.34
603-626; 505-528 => 1.25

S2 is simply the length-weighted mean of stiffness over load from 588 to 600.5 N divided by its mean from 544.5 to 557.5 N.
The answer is 1.35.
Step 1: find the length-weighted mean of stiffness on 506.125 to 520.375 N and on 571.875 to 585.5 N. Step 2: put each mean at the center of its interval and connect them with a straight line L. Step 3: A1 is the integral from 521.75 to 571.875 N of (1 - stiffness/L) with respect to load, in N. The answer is 3.4 N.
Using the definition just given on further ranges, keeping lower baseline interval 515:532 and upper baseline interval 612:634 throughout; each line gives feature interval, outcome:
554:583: 5.1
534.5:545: 0.3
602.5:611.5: -1.5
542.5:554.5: 0.6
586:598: -1.7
